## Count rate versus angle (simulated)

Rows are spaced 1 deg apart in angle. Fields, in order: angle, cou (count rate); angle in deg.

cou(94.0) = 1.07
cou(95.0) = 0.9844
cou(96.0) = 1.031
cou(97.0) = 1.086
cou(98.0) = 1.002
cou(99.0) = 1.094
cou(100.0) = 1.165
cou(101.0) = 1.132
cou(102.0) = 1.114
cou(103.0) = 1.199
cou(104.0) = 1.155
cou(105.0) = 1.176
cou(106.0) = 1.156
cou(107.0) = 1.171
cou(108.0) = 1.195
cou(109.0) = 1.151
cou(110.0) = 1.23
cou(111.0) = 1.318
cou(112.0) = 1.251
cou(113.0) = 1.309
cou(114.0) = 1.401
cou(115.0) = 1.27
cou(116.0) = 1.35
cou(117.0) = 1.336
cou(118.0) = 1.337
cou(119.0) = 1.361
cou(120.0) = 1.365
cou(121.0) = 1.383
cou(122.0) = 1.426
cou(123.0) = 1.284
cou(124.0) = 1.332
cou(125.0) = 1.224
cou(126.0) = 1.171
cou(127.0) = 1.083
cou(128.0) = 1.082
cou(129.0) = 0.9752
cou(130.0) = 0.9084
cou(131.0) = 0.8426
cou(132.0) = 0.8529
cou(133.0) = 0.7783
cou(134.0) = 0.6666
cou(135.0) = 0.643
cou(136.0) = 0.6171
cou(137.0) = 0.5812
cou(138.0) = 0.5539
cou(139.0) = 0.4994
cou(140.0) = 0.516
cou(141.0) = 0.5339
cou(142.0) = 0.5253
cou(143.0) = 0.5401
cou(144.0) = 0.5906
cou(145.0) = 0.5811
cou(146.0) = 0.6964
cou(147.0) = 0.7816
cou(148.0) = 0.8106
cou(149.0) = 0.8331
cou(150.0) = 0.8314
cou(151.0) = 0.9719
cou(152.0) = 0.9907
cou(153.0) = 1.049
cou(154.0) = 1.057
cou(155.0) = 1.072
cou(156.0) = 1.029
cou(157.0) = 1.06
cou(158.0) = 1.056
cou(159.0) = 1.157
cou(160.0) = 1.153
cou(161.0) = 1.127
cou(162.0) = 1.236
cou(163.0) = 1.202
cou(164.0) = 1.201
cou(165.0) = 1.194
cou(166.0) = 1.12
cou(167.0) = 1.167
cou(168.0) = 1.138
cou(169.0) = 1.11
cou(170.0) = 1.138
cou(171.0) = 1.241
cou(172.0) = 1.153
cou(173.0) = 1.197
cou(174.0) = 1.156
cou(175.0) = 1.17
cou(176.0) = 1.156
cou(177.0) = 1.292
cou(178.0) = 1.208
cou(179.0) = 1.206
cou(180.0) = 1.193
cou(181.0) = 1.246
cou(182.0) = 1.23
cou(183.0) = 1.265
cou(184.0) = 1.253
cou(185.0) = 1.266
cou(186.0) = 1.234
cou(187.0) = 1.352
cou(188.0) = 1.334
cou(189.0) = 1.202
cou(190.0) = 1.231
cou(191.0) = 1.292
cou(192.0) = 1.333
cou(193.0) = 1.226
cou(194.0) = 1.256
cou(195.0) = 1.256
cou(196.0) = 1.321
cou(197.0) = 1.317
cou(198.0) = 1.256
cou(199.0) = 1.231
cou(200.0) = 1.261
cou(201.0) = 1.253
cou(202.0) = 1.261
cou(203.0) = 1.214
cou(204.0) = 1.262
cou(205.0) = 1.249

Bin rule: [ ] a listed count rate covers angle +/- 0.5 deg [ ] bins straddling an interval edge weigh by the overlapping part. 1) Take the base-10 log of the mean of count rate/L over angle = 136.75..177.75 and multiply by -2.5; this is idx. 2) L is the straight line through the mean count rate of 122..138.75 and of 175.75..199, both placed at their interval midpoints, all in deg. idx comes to 0.13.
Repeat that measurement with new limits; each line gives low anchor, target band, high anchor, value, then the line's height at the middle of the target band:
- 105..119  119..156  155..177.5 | 0.34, 1.21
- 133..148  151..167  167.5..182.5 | -0.21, 0.92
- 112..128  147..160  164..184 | 0.24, 1.23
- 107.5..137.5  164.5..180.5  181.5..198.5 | 0.05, 1.23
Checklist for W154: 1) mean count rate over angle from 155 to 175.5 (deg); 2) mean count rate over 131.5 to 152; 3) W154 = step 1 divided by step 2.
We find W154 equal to 1.69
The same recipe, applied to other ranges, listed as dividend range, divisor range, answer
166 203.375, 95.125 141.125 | 1.14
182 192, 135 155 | 1.76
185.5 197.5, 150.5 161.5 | 1.20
